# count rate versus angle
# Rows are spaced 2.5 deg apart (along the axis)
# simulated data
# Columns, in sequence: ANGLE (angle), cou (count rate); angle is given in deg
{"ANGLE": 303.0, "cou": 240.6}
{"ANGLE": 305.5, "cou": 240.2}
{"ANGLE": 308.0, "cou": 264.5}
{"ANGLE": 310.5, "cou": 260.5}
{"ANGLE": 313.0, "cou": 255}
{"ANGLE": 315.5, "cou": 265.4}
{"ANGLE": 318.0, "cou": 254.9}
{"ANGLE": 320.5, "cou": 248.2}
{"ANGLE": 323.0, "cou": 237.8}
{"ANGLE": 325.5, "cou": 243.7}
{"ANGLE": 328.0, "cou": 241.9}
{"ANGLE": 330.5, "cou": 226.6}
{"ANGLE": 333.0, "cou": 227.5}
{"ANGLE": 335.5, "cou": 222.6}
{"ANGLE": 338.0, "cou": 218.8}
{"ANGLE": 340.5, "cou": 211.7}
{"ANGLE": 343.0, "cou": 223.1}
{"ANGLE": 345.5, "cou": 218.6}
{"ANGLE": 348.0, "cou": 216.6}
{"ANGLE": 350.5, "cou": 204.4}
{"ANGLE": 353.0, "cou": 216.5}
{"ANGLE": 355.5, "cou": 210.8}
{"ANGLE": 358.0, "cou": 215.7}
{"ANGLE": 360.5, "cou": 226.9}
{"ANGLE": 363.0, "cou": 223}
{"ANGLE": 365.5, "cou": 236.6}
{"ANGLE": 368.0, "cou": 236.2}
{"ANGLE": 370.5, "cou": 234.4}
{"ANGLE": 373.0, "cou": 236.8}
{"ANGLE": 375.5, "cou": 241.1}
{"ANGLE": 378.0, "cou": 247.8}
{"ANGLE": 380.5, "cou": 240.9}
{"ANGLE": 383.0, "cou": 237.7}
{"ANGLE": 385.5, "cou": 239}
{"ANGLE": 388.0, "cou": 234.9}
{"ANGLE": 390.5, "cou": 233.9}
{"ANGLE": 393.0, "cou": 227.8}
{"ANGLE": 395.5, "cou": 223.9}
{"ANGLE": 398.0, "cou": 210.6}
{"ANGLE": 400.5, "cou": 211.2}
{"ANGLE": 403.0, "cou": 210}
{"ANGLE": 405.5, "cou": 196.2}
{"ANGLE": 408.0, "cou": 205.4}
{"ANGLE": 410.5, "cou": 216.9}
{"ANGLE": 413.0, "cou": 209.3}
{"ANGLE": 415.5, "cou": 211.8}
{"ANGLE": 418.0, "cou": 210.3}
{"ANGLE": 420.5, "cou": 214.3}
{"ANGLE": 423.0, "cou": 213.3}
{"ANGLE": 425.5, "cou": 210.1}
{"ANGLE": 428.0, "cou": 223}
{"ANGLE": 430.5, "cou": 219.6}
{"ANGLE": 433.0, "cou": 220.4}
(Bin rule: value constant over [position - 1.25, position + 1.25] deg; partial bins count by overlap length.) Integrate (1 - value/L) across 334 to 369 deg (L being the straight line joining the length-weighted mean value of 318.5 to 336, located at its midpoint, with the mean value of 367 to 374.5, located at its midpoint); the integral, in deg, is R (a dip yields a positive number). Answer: 2.4 deg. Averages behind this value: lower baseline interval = 237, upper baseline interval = 236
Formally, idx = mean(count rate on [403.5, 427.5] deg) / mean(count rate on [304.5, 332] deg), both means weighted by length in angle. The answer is 0.8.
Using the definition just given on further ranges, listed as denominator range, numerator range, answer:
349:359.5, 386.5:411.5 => 1.02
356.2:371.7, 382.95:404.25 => 0.99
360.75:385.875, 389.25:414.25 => 0.91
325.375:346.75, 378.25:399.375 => 1.03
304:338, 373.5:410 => 0.92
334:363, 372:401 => 1.07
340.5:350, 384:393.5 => 1.08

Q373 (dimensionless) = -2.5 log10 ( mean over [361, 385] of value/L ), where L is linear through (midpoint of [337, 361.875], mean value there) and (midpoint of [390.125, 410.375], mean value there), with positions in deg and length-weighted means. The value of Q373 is -0.104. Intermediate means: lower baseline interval 216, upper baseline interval 214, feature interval 237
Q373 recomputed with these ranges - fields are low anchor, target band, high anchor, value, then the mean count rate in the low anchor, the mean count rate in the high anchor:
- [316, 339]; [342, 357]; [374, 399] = 0.101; 237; 234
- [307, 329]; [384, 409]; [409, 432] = 0.018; 252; 214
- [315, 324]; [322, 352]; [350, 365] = 0.054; 251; 218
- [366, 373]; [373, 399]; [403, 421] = -0.041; 236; 209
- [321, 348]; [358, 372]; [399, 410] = -0.057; 227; 207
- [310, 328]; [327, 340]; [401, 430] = 0.087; 251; 211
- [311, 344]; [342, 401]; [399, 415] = -0.030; 237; 208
